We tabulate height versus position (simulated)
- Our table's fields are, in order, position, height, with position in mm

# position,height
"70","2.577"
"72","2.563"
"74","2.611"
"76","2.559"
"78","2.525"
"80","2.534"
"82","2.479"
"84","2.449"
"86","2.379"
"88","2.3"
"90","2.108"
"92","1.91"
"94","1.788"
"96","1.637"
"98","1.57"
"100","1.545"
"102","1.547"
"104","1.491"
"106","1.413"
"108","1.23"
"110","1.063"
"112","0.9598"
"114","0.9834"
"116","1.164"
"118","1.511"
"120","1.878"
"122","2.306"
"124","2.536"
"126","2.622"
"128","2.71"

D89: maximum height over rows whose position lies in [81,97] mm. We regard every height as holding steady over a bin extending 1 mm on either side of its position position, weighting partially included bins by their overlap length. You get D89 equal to 2.479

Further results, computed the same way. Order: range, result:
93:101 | 1.788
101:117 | 1.547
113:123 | 2.306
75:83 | 2.559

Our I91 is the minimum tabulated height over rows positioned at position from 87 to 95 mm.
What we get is 1.788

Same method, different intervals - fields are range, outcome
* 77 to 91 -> 2.108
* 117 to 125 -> 1.511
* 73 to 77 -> 2.559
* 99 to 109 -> 1.23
